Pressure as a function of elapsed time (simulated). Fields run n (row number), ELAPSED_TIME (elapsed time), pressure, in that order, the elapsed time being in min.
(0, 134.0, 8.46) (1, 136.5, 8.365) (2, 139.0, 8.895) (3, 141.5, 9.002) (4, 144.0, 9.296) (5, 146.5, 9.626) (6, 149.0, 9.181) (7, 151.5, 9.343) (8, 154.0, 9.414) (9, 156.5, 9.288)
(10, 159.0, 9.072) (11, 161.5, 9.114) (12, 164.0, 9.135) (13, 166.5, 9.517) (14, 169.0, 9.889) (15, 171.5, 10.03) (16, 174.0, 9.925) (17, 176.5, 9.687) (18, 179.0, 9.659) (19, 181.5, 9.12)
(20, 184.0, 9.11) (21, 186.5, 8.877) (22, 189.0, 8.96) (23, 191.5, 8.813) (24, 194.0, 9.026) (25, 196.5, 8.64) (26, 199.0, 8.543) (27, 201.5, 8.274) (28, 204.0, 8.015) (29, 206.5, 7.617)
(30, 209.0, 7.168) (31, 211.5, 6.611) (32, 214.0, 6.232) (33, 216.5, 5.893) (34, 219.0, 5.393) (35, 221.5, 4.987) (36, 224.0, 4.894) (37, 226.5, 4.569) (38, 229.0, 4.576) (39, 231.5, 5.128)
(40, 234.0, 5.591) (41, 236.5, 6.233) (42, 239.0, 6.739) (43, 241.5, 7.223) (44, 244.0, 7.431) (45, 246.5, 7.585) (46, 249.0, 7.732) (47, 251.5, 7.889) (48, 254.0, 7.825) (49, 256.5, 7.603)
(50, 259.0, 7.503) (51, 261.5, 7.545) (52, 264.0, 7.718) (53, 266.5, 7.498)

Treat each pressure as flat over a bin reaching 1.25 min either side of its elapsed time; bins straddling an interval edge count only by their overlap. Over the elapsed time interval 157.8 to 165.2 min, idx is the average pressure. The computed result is 9.11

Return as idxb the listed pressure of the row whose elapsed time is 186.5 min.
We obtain 8.877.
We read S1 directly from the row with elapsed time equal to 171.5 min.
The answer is 10.03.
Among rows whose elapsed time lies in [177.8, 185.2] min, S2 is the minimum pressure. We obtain 9.11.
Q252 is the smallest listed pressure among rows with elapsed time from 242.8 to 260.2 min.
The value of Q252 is 7.431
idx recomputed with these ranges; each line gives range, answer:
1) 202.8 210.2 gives 7.6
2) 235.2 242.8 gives 6.73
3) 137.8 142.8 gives 8.95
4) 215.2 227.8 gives 5.15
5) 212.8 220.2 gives 5.84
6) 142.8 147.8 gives 9.46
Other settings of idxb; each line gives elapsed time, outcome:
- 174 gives 9.925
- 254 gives 7.825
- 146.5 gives 9.626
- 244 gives 7.431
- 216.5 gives 5.893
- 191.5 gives 8.813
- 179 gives 9.659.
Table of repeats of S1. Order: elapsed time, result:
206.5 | 7.617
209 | 7.168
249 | 7.732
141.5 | 9.002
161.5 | 9.114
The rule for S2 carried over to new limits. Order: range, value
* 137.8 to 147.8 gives 8.895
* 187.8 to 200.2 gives 8.543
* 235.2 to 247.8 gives 6.233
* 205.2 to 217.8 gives 5.893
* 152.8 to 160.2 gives 9.072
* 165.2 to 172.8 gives 9.517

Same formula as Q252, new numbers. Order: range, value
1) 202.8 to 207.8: 7.617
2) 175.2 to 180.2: 9.659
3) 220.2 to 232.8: 4.569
